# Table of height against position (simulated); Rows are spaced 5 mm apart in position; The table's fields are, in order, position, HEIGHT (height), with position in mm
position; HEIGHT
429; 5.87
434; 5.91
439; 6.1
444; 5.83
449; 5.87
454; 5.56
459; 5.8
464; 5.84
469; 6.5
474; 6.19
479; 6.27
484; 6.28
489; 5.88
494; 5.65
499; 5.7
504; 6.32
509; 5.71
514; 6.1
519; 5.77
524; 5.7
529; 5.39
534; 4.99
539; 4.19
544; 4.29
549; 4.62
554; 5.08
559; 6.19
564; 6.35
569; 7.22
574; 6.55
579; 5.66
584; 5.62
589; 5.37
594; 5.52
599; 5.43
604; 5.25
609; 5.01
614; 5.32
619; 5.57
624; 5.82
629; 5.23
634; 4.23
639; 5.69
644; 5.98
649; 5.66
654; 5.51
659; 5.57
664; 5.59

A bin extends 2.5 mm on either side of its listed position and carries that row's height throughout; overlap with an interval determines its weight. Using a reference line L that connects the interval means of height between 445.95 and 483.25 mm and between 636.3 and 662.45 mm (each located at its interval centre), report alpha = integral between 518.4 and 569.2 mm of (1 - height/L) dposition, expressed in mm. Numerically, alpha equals 4.5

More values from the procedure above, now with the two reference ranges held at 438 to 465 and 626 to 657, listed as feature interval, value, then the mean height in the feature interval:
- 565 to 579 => -2.7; 6.61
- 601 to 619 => 0.7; 5.25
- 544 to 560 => 1.5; 5.06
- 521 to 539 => 1.4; 5.21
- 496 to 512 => -0.6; 5.91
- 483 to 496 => -0.4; 5.91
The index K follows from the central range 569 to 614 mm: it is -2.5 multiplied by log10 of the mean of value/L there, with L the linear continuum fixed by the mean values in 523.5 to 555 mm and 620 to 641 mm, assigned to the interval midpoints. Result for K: -0.11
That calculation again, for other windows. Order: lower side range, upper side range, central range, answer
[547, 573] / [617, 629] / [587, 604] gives 0.07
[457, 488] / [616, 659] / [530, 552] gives 0.26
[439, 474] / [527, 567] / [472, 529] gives -0.07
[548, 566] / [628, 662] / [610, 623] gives 0.01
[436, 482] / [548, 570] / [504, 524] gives 0.01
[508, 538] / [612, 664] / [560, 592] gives -0.12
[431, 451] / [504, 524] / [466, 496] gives -0.04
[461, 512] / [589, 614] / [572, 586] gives -0.09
